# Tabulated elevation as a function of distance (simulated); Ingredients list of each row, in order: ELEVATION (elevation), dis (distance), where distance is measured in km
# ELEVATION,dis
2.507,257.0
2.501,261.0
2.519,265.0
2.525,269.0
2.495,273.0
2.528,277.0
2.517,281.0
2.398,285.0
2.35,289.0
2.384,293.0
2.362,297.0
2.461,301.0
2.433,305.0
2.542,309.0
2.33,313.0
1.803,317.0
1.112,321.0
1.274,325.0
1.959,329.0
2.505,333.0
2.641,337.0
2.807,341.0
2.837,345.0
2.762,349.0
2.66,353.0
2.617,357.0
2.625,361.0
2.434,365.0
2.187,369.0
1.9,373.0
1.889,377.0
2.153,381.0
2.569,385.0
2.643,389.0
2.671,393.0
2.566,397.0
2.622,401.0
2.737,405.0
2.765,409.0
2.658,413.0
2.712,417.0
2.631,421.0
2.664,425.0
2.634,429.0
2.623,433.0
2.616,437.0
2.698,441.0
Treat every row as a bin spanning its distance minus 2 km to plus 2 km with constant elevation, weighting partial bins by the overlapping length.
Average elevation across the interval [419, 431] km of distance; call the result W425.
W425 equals 2.64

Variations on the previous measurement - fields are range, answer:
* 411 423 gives 2.67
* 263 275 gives 2.51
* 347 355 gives 2.71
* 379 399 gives 2.52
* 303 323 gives 2.04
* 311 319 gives 2.07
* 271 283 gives 2.51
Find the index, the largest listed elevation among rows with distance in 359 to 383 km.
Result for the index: 2.625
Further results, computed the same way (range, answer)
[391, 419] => 2.765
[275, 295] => 2.528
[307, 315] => 2.542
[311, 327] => 2.33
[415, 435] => 2.712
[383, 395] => 2.671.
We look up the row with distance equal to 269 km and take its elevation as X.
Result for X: 2.525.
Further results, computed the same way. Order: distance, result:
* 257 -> 2.507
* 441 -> 2.698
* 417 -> 2.712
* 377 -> 1.889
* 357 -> 2.617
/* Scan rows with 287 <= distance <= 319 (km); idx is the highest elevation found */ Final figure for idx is 2.542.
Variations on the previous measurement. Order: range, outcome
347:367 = 2.762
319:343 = 2.807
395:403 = 2.622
